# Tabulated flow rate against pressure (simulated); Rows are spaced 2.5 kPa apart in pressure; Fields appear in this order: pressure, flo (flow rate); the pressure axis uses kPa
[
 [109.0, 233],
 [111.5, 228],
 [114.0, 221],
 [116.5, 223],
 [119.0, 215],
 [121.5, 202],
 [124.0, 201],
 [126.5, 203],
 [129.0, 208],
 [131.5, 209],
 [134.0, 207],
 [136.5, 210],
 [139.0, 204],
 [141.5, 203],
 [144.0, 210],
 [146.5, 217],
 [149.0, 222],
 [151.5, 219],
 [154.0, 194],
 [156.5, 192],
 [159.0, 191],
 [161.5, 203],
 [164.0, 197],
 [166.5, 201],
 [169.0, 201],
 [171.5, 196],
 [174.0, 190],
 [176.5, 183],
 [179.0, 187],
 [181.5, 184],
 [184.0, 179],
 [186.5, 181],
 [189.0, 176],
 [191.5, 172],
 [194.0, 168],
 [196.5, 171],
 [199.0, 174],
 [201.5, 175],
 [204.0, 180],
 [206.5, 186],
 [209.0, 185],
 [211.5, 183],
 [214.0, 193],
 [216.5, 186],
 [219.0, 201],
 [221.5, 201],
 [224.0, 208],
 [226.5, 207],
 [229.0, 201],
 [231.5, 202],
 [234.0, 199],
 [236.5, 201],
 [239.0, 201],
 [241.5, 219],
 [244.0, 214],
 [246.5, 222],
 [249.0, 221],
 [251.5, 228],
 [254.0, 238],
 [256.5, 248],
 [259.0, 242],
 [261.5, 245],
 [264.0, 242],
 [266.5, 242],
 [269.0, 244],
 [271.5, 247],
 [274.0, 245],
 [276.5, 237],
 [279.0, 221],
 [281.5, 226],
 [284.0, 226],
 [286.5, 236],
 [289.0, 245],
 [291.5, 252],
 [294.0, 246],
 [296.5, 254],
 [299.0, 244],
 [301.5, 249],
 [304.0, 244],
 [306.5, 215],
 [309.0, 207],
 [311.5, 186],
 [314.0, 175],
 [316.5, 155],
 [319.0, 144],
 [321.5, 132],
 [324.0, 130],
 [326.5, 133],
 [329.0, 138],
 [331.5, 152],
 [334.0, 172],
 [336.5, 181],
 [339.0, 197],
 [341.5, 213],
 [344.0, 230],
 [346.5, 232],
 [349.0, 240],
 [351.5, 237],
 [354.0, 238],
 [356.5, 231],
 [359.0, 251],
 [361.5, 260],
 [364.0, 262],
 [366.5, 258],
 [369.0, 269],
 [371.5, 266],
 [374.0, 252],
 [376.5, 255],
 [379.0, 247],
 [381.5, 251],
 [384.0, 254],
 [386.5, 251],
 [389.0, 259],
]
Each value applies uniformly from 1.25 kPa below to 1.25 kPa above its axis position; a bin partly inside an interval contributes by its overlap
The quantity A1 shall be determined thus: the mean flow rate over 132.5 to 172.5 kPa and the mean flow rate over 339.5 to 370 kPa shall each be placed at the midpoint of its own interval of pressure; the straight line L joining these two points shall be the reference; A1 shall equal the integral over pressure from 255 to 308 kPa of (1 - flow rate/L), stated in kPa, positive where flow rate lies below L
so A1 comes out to -2.78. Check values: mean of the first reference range 204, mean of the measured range 240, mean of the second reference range 242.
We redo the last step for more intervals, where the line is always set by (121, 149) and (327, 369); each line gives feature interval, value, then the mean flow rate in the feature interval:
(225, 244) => 0.7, 205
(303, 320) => 2.1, 189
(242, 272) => -3.0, 235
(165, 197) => 3.9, 184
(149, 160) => 0.4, 202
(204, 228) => 2.0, 194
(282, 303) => -2.7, 243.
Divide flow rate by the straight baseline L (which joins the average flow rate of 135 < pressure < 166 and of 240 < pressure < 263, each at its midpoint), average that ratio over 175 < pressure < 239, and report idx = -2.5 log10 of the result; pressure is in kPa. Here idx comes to 0.17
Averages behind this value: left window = 205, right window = 231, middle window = 188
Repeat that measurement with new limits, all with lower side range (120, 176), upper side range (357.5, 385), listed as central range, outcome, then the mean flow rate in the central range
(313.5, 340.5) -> 0.50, 155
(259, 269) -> -0.05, 243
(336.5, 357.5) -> 0.12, 224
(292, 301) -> -0.04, 248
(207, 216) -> 0.17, 187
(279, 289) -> 0.03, 230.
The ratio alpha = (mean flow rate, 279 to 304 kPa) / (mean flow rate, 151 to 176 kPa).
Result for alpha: 1.2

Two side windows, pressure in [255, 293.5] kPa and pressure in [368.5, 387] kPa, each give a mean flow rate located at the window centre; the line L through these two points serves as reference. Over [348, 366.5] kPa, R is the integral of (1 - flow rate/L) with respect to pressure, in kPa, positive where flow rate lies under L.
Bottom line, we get 0.4 kPa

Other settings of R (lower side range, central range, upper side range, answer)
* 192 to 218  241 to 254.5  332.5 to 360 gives -2.19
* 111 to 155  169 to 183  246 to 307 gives 1.92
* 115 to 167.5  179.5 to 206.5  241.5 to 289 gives 5.11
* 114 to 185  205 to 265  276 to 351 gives -2.39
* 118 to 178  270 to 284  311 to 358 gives -3.20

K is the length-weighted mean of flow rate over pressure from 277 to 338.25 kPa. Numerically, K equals 199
